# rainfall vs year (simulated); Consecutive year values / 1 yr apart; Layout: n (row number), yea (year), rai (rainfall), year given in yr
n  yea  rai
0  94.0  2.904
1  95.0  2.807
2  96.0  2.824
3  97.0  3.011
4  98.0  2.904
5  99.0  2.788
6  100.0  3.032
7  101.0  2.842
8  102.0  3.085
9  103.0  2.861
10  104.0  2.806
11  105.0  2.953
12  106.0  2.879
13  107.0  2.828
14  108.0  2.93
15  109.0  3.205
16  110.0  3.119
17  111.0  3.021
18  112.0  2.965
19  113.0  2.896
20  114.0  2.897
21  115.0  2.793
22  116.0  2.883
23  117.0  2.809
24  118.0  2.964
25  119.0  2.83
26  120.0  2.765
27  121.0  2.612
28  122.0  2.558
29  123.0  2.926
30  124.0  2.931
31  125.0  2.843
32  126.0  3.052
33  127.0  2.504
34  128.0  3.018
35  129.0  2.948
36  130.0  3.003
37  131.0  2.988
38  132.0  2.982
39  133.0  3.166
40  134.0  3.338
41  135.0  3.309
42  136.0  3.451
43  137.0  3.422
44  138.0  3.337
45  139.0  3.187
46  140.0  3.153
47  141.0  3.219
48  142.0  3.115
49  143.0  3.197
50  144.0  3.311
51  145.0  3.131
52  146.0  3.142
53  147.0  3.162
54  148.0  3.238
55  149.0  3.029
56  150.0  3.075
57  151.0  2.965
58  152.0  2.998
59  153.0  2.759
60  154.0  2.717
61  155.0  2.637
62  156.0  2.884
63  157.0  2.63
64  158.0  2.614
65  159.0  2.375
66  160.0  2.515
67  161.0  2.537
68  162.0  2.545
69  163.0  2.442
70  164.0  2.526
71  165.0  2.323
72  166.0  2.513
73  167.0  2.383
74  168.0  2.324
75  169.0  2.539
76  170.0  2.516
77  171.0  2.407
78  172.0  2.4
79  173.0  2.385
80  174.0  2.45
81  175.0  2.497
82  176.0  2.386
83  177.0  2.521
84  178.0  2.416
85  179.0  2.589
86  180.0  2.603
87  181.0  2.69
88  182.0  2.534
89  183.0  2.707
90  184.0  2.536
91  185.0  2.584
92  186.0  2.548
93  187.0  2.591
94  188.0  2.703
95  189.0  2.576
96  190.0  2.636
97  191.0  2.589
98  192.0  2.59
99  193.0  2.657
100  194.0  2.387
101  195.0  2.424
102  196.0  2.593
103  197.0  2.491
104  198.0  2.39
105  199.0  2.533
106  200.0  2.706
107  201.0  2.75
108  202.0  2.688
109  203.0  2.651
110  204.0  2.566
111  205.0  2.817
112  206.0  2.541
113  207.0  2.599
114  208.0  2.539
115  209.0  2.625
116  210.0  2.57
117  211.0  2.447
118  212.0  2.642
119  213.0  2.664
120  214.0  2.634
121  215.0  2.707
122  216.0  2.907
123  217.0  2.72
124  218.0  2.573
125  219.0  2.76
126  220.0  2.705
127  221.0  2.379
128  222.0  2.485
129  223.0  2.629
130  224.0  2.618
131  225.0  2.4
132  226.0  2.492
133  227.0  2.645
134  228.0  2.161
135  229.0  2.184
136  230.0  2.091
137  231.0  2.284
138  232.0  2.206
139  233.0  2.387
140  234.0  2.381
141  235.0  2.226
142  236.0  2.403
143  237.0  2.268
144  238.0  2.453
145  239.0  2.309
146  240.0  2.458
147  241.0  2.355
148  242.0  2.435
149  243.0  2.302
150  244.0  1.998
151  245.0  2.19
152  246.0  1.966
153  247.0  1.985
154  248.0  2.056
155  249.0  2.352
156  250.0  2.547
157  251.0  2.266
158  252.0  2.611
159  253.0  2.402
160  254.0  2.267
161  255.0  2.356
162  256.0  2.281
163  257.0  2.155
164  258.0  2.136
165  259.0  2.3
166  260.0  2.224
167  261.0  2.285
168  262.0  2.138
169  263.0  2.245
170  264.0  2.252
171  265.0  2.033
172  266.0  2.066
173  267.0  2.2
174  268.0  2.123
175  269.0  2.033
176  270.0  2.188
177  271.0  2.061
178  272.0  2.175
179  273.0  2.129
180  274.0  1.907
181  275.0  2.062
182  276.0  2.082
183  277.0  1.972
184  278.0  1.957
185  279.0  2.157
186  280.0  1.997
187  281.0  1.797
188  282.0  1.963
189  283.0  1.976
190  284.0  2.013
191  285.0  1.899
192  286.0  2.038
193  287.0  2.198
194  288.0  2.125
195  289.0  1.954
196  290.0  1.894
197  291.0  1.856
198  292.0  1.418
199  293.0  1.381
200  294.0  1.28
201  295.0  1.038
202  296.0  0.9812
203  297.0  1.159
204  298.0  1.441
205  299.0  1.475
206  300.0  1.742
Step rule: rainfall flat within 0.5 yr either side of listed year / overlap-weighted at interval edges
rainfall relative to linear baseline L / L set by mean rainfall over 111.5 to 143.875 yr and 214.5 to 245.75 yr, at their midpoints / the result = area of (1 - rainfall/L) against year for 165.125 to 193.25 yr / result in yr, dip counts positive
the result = 1.9 yr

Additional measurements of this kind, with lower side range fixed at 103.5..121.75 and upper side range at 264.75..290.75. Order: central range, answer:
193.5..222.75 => -2.5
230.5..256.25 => -1.0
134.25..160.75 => -3.0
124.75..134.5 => -0.6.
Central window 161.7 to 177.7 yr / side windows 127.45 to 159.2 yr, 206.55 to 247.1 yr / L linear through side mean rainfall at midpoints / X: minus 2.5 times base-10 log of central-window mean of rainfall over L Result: 0.169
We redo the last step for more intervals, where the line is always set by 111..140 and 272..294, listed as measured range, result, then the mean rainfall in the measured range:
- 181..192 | -0.012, 2.6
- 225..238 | -0.021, 2.32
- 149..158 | -0.014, 2.83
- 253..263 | -0.074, 2.25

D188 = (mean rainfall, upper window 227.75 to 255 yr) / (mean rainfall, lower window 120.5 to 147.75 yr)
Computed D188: 0.7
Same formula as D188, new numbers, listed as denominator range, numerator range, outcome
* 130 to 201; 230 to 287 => 0.80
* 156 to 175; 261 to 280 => 0.85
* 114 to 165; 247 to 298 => 0.69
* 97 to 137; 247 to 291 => 0.72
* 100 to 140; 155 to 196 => 0.85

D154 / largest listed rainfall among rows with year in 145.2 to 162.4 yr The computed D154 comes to 3.238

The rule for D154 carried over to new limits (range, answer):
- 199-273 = 2.907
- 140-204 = 3.311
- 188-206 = 2.817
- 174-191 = 2.707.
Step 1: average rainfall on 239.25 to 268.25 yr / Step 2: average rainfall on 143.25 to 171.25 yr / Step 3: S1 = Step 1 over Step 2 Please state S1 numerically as 0.82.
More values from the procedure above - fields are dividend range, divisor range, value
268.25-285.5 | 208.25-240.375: 0.82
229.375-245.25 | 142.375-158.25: 0.77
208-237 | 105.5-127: 0.87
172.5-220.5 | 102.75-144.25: 0.86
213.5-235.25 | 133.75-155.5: 0.79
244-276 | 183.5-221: 0.84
